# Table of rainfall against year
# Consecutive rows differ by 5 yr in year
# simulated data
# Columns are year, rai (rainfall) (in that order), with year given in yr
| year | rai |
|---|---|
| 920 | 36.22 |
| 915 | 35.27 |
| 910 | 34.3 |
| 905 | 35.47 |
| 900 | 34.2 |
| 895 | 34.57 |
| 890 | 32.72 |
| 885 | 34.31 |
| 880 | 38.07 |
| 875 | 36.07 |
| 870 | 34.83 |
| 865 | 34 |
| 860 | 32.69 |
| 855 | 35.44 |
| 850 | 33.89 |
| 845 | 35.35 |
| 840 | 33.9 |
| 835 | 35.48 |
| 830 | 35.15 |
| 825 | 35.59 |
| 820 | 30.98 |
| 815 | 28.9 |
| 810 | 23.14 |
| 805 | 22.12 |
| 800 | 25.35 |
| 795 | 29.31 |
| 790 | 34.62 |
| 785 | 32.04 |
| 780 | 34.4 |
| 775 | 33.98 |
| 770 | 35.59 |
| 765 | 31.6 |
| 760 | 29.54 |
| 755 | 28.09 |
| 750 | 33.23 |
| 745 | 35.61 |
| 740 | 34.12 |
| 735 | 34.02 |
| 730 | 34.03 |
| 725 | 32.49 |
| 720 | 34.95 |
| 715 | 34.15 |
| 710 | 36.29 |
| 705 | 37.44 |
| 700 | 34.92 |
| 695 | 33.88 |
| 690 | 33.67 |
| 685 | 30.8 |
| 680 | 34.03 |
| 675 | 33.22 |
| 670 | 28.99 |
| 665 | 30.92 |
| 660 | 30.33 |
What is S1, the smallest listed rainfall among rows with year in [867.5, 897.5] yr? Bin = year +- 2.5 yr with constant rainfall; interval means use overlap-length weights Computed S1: 32.72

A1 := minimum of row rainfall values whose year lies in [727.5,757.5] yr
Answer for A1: 28.09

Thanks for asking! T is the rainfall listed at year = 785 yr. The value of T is 32.04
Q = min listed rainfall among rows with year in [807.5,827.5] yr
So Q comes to 23.14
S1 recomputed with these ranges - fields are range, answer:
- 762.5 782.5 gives 31.6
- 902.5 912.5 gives 34.3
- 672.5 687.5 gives 30.8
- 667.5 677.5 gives 28.99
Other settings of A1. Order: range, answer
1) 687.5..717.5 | 33.67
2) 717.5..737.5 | 32.49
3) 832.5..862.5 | 32.69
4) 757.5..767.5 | 29.54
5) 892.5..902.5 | 34.2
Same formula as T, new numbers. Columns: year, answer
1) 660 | 30.33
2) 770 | 35.59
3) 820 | 30.98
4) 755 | 28.09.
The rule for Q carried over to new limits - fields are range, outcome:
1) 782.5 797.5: 29.31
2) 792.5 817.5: 22.12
